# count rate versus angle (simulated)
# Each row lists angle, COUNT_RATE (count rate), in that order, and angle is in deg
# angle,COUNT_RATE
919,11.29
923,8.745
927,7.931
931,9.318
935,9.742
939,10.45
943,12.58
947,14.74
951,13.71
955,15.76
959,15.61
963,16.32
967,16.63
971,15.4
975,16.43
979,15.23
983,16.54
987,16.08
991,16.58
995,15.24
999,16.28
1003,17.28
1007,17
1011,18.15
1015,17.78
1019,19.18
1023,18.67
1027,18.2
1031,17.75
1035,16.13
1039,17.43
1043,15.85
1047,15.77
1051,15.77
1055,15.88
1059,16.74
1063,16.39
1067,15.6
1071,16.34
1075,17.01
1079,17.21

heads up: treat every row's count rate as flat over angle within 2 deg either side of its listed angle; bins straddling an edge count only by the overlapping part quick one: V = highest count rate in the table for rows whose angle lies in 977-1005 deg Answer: 17.28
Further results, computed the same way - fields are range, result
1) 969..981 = 16.43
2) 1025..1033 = 18.2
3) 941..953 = 14.74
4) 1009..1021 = 19.18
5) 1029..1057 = 17.75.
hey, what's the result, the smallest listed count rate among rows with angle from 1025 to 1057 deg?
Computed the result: 15.77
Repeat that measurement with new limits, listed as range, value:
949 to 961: 13.71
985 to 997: 15.24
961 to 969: 16.32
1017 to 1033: 17.75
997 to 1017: 16.28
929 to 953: 9.318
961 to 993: 15.23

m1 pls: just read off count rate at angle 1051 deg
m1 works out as 15.77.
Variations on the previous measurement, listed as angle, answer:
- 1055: 15.88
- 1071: 16.34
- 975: 16.43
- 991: 16.58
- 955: 15.76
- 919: 11.29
